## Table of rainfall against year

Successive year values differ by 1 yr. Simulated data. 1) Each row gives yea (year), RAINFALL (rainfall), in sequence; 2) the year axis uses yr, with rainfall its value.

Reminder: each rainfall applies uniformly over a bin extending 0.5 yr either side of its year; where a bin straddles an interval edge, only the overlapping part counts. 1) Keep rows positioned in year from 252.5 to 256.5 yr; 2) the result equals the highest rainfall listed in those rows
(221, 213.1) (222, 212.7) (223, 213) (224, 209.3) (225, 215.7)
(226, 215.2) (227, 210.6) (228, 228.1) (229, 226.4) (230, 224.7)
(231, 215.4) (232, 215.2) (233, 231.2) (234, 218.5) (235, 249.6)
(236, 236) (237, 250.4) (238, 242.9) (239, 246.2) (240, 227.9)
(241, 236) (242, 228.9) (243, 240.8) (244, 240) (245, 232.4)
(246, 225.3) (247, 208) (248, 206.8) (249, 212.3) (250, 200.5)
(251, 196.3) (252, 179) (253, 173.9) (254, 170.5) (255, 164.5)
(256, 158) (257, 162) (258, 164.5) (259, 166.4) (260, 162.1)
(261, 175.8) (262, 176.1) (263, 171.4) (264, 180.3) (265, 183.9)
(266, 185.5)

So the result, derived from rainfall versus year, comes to 173.9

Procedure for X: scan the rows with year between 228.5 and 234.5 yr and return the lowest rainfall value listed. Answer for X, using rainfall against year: 215.2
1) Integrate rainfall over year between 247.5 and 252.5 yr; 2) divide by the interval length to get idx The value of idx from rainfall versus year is 199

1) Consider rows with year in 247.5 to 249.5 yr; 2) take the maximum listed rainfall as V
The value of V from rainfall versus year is 212.3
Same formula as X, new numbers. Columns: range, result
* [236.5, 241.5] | 227.9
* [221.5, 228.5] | 209.3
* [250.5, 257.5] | 158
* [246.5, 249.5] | 206.8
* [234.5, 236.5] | 236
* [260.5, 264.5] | 171.4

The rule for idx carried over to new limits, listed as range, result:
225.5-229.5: 220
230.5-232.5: 215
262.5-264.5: 176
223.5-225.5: 212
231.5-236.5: 230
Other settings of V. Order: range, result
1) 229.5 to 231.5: 224.7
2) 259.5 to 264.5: 180.3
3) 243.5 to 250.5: 240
